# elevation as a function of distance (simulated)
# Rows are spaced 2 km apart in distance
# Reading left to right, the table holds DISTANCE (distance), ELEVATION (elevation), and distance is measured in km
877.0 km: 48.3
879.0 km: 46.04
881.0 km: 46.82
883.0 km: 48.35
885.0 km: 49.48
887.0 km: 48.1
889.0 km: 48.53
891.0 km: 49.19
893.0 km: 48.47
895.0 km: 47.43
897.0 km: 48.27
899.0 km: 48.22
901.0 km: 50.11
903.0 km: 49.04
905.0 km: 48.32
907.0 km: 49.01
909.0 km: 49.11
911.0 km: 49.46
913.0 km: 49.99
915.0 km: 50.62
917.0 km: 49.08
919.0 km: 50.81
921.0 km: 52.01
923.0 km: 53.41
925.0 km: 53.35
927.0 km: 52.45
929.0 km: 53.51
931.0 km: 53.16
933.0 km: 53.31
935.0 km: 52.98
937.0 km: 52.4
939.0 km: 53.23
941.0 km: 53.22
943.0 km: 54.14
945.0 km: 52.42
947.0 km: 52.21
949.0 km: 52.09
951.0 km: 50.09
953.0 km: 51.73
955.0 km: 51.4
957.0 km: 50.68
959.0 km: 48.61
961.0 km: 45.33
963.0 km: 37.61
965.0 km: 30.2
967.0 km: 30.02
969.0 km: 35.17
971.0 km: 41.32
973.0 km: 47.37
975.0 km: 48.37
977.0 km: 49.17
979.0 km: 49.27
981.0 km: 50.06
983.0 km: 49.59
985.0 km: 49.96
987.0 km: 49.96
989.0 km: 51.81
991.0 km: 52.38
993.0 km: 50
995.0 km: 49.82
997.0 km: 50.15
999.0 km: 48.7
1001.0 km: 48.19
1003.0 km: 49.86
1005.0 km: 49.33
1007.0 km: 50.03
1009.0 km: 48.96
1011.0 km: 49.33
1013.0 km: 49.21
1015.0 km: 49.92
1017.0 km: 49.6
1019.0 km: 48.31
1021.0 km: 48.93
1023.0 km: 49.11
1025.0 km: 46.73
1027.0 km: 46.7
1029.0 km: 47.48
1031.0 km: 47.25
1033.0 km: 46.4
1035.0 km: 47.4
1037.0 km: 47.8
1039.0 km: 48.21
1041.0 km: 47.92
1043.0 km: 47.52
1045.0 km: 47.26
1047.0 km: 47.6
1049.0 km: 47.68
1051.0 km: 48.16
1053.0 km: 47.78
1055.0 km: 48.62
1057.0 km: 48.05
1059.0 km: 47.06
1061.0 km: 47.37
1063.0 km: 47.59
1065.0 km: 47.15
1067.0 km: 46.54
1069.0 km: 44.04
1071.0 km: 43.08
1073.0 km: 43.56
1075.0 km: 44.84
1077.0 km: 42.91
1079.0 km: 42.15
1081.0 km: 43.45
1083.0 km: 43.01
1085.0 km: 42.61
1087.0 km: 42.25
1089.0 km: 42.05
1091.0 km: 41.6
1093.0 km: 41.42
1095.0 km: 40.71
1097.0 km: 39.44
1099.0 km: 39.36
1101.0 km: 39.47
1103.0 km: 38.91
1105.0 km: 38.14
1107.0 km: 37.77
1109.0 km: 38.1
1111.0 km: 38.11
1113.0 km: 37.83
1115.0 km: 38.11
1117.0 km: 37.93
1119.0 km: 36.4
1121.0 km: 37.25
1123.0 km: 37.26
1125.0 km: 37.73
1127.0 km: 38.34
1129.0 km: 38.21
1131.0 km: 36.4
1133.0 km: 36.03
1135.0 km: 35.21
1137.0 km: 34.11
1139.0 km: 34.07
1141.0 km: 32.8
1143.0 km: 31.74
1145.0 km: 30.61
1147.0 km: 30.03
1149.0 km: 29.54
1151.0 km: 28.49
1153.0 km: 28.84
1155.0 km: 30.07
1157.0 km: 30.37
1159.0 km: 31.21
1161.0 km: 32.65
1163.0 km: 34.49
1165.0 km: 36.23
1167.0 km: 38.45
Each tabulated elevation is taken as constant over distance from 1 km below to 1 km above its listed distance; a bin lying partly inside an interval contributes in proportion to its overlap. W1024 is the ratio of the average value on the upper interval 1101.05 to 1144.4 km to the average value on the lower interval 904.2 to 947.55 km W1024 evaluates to 0.7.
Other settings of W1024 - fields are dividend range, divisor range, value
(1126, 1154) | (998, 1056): 0.69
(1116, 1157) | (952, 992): 0.74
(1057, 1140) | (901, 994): 0.82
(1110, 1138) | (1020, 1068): 0.78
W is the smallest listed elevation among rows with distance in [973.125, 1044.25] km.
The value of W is 46.4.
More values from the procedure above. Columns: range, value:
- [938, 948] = 52.21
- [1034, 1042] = 47.4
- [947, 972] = 30.02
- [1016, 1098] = 39.44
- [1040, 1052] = 47.26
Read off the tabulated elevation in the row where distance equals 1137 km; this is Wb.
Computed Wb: 34.11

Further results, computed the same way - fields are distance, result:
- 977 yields 49.17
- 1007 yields 50.03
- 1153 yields 28.84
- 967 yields 30.02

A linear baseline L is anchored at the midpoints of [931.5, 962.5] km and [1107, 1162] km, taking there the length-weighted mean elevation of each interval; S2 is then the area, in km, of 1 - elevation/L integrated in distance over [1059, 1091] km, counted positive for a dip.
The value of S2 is -3.51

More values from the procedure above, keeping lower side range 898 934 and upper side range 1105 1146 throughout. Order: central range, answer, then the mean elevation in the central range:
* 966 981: 1.1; 43.4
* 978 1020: -4.4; 49.7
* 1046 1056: -1.6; 48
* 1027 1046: -2.2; 47.4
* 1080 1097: -1.4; 42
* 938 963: -1.2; 50.7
